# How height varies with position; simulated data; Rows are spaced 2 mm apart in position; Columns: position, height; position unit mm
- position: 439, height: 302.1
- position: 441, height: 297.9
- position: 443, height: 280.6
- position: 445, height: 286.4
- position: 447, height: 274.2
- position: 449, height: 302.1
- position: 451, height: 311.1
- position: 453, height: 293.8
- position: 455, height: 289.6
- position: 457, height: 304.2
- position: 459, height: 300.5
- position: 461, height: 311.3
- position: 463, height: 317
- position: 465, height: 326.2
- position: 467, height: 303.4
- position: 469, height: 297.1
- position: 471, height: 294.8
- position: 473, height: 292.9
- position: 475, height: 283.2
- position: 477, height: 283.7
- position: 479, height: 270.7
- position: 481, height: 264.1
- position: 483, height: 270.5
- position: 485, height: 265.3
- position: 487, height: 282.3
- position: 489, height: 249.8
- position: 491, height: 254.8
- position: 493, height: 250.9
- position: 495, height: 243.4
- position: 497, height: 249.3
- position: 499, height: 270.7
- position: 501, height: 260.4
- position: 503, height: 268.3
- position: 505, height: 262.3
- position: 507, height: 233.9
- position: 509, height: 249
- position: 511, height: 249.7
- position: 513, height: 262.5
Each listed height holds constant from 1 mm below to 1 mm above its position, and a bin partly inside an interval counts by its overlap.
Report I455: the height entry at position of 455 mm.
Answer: 289.6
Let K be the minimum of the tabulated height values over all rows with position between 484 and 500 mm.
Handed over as 243.4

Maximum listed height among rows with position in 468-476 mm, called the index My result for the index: 297.1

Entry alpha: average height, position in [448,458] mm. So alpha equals 300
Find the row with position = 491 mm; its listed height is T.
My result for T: 254.8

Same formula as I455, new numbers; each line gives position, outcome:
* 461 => 311.3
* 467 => 303.4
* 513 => 262.5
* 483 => 270.5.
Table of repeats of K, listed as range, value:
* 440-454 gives 274.2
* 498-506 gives 260.4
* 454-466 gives 289.6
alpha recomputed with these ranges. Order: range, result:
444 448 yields 280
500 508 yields 256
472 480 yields 283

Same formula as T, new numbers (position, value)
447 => 274.2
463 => 317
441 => 297.9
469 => 297.1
